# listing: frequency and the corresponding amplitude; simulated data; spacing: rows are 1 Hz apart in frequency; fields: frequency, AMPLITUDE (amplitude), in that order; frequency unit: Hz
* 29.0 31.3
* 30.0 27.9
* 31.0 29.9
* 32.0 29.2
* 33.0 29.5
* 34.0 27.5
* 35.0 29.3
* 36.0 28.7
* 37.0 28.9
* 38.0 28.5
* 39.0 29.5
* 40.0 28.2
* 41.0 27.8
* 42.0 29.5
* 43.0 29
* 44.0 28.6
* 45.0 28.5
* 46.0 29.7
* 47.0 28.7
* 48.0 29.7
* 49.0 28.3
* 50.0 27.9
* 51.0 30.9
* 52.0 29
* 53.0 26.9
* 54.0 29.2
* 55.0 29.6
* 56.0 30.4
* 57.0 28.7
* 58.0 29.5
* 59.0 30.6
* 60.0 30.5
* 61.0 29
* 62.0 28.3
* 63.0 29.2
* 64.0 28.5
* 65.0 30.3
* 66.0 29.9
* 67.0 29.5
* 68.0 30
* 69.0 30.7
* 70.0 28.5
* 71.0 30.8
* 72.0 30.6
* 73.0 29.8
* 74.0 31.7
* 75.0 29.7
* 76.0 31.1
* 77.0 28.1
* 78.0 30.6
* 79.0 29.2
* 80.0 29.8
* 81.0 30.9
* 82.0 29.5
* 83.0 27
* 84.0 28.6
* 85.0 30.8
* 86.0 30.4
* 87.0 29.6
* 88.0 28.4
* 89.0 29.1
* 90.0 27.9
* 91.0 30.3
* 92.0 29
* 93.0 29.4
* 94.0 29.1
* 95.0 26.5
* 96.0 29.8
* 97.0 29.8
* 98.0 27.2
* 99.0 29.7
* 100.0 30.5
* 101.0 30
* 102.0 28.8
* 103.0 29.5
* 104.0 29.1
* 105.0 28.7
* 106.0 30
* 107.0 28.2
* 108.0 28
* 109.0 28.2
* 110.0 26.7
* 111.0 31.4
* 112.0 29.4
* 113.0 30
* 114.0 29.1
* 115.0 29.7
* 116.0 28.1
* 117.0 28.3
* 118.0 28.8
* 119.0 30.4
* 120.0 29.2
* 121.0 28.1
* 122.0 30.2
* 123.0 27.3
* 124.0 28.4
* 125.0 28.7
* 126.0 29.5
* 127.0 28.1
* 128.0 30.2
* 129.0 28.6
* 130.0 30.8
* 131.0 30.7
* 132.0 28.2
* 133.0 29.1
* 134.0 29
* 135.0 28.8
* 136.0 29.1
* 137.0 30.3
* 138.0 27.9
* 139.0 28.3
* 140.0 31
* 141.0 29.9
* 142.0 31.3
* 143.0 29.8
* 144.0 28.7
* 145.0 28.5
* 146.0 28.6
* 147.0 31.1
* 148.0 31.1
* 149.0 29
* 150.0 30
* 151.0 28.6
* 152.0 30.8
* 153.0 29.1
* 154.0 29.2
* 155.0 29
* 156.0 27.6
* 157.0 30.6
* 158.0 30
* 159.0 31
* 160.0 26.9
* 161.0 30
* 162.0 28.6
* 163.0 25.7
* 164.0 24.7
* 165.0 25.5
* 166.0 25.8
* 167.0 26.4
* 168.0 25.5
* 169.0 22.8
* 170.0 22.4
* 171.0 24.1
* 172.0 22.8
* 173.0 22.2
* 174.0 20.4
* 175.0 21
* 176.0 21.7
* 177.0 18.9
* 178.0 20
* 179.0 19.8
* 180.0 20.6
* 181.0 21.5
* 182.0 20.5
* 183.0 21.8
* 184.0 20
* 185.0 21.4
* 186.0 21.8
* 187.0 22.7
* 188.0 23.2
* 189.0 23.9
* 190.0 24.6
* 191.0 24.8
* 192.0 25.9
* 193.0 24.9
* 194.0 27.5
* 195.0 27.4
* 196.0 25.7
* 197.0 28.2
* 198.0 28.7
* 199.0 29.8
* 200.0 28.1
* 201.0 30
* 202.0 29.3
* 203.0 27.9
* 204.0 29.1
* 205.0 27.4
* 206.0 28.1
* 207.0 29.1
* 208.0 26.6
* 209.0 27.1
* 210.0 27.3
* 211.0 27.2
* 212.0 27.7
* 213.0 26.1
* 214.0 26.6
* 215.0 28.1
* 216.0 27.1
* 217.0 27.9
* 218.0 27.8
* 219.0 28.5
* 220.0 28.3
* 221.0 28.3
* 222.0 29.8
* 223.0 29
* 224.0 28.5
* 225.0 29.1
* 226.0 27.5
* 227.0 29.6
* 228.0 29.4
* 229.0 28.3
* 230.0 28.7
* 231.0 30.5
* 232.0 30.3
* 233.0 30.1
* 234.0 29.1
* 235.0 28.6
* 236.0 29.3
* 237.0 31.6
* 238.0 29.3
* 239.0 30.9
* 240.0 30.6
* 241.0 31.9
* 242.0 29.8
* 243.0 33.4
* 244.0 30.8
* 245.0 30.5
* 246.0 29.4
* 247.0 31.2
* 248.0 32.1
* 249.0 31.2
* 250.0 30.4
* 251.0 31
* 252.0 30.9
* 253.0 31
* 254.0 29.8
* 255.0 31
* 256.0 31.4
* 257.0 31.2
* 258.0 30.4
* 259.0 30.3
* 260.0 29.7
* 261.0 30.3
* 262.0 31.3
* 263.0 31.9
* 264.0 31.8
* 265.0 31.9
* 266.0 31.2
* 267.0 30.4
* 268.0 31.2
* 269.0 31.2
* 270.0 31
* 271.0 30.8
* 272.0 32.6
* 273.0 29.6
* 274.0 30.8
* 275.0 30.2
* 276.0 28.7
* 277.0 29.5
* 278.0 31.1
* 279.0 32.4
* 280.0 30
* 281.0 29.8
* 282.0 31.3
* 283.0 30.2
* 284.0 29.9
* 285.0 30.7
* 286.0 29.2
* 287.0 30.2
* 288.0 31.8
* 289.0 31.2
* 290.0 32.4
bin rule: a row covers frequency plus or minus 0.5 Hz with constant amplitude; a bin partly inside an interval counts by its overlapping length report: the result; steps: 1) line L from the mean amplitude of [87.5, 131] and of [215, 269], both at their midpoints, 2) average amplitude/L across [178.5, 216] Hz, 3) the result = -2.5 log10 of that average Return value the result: 0.159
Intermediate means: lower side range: 29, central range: 25.7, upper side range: 30.1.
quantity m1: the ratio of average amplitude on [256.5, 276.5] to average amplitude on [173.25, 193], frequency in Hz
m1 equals 1.41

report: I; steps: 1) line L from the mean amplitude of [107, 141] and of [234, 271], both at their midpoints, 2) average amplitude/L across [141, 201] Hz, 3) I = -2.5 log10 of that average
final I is 0.15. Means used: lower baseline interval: 29.1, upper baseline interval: 30.8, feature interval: 25.9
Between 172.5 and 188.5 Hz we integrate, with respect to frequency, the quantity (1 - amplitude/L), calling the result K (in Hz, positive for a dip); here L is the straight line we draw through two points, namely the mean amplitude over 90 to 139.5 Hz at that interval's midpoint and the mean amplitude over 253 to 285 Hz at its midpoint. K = 4.7 Hz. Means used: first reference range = 29.1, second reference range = 30.7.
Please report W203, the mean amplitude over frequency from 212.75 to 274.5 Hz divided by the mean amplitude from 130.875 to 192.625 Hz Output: 1.15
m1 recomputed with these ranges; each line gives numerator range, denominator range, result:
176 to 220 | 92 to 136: 0.88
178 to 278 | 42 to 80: 0.96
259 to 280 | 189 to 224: 1.12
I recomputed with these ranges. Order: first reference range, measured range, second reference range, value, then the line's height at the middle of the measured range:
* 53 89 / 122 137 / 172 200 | -0.10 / 26.4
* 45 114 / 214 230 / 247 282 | 0.08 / 30.5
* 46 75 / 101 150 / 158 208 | -0.08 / 27.1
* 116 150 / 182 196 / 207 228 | 0.19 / 28.4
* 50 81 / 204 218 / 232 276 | 0.11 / 30.5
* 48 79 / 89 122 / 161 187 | -0.08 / 27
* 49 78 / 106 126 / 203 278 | 0.03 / 29.6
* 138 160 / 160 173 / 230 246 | 0.18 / 29.7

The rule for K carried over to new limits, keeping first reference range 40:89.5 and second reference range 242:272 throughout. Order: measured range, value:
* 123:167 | 1.6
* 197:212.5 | 1.2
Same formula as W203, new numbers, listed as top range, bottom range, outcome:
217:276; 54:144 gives 1.03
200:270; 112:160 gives 1.01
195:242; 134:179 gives 1.06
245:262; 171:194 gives 1.38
